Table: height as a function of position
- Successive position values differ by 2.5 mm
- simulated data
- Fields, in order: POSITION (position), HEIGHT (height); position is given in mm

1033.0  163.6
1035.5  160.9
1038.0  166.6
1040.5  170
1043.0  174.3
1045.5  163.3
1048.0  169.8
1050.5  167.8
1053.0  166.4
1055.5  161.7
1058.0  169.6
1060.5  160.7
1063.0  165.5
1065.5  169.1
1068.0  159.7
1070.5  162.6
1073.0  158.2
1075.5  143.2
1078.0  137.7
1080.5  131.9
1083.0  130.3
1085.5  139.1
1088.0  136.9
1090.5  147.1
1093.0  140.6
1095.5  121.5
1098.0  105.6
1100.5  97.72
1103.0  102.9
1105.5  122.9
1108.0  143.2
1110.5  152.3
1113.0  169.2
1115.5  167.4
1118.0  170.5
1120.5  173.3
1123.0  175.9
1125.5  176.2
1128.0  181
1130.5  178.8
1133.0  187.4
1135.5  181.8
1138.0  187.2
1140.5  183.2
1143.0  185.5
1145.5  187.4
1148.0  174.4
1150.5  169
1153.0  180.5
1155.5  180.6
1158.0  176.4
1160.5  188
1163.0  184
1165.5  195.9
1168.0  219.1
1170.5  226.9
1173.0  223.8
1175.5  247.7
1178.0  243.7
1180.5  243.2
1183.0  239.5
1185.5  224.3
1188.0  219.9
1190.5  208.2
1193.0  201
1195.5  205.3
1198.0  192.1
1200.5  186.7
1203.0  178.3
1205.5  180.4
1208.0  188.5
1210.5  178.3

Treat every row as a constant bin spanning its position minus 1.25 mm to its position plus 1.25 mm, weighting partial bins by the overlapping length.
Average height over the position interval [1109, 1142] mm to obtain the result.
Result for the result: 176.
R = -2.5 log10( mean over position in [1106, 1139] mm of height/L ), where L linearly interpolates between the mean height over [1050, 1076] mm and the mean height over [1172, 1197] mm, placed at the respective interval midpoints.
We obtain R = 0.13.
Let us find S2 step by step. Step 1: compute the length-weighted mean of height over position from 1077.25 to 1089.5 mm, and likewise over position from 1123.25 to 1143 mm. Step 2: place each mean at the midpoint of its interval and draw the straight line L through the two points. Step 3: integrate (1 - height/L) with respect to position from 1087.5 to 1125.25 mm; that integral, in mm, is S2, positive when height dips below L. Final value 3.53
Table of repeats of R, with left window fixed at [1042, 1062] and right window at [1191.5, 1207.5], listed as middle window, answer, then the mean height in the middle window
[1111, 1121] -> 0.05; 169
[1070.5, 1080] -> 0.16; 147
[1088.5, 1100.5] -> 0.35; 126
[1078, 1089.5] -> 0.26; 135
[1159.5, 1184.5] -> -0.19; 222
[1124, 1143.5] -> -0.01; 182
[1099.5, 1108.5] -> 0.46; 115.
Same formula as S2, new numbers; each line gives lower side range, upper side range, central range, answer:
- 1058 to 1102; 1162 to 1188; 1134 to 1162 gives 2.8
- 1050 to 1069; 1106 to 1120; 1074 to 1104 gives 6.2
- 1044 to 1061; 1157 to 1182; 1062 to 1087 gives 3.6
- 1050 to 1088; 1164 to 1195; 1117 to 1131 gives 1.0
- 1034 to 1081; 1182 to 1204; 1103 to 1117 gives 2.5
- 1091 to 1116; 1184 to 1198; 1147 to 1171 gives -0.9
